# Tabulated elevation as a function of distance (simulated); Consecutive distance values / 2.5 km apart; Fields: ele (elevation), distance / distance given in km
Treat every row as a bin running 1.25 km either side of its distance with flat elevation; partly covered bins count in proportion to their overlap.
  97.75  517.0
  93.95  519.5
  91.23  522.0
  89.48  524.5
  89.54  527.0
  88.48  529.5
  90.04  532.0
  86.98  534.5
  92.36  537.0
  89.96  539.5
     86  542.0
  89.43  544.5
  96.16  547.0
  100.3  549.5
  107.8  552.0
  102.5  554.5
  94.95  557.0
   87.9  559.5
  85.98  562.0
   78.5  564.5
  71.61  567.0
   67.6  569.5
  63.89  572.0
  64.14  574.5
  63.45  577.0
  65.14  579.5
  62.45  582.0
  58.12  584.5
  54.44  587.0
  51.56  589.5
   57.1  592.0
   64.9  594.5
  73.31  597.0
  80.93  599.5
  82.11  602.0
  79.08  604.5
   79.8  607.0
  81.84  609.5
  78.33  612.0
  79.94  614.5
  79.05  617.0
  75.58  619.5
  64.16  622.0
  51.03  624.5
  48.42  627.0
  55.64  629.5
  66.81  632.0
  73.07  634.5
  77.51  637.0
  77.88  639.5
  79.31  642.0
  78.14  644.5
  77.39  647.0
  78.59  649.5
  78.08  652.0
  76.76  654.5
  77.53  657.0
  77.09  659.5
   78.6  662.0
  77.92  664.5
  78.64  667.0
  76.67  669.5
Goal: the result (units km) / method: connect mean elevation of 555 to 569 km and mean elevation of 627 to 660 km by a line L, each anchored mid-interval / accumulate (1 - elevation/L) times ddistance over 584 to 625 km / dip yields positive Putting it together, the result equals 4.13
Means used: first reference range 83.9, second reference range 73.9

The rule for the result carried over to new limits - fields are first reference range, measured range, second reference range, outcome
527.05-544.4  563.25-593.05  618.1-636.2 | 5.3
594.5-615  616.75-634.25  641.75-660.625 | 3.5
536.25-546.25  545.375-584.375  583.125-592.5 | -4.0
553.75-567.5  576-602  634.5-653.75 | 6.2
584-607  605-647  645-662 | 0.5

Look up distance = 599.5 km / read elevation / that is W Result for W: 80.93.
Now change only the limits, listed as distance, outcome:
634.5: 73.07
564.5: 78.5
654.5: 76.76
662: 78.6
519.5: 93.95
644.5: 78.14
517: 97.75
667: 78.64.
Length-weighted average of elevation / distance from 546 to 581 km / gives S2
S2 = 81.9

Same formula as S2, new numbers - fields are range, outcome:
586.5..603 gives 66.6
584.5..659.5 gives 71.5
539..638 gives 74.6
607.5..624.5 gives 74.8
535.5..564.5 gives 93.2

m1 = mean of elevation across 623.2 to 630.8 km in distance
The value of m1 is 51.9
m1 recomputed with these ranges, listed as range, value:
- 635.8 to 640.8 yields 77.7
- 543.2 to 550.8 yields 95.3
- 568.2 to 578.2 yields 64.8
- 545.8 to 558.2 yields 100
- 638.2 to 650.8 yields 78.3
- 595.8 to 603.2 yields 78.8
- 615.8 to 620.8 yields 77.2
